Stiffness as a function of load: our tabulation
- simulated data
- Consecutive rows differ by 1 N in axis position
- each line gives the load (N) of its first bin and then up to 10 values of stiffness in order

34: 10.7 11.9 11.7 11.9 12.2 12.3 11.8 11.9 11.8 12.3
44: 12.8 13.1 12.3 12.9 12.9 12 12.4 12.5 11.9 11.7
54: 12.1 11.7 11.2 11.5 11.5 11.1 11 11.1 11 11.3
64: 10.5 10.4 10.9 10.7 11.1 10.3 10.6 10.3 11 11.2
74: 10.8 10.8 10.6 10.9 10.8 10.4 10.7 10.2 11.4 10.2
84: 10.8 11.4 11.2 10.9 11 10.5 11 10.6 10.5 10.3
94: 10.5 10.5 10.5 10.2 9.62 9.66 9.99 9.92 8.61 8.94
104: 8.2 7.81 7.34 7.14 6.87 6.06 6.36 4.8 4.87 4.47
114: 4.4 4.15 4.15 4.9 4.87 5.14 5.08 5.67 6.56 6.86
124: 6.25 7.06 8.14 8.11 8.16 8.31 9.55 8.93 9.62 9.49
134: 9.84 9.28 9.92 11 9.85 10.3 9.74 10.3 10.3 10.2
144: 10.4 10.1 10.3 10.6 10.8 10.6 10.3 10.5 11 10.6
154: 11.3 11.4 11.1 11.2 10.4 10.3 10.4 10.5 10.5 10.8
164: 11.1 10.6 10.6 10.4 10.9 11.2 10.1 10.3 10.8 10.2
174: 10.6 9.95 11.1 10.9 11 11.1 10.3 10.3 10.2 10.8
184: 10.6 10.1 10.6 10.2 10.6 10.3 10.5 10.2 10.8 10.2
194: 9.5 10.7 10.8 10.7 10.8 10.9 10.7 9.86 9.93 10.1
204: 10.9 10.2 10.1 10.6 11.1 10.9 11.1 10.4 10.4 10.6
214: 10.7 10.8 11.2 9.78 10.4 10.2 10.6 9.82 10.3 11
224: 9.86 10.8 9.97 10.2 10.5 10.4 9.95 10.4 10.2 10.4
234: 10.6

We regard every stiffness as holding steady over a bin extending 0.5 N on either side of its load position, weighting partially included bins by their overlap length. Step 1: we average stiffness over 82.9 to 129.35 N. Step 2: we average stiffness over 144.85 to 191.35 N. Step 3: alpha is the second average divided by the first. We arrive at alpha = 1.32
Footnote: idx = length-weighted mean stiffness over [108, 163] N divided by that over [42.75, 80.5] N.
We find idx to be 0.76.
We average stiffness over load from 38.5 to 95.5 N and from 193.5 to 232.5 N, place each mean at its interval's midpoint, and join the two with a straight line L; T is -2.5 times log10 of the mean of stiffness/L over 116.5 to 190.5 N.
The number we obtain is 0.11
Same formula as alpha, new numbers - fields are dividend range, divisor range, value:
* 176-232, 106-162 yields 1.23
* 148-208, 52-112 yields 1.04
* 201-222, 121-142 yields 1.19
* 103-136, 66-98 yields 0.65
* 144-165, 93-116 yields 1.38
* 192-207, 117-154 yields 1.16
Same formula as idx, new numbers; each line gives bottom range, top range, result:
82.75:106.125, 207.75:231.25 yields 1.04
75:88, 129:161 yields 0.95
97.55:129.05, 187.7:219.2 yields 1.54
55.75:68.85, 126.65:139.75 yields 0.86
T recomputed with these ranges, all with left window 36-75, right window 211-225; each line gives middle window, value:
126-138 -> 0.190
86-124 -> 0.393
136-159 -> 0.040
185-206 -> 0.020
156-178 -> 0.017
